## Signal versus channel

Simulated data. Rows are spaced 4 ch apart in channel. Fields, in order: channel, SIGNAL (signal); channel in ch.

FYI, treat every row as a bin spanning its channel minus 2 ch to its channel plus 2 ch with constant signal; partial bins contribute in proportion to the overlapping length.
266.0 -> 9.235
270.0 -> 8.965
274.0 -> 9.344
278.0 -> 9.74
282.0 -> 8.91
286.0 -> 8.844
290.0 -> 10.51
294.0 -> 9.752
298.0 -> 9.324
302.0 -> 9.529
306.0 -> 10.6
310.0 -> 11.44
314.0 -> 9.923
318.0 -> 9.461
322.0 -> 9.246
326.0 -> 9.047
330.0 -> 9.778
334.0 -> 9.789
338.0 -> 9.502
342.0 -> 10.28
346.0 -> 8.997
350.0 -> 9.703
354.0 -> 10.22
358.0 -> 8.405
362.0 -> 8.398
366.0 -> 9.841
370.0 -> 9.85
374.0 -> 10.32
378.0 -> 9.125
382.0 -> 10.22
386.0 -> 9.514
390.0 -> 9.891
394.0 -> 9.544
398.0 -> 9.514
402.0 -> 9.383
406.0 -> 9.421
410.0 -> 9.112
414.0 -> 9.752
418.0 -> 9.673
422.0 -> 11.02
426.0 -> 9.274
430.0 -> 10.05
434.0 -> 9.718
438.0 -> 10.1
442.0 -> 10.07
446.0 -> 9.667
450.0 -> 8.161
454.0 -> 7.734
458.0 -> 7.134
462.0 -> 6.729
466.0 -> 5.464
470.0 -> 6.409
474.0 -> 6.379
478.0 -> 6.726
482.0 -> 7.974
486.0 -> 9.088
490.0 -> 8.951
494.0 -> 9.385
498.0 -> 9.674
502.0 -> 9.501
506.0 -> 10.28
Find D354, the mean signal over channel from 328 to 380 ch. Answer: 9.55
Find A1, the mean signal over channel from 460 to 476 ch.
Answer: 6.25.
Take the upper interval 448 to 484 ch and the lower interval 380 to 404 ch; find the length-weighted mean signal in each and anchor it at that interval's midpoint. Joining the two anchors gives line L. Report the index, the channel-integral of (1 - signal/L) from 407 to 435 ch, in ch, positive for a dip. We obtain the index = -3.9 ch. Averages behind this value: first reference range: 9.68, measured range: 9.79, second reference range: 6.97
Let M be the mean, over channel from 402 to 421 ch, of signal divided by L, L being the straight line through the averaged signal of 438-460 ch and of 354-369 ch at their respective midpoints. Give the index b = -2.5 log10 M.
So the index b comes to -0.08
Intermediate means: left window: 9.12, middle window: 9.56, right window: 8.69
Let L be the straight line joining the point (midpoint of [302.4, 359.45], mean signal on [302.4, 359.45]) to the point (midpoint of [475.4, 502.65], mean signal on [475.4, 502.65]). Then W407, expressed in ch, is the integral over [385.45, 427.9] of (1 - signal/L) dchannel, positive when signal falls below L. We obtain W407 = -1.9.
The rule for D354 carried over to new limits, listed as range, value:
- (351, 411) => 9.53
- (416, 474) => 8.58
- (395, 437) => 9.7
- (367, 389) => 9.81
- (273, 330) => 9.7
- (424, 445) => 9.83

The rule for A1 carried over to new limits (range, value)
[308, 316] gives 10.7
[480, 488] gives 8.53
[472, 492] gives 7.82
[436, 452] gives 9.5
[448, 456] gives 7.95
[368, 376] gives 10.1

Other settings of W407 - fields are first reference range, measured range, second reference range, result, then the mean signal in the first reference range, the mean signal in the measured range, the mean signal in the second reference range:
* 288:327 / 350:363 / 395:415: 0.68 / 9.9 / 9.16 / 9.43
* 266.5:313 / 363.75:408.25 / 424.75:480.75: -4.69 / 9.71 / 9.68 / 8.1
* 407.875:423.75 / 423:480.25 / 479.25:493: 6.84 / 9.87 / 8.17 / 8.62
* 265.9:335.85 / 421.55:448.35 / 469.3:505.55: -3.56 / 9.65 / 9.9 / 8.38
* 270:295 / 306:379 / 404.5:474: -3.84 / 9.46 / 9.66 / 8.72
